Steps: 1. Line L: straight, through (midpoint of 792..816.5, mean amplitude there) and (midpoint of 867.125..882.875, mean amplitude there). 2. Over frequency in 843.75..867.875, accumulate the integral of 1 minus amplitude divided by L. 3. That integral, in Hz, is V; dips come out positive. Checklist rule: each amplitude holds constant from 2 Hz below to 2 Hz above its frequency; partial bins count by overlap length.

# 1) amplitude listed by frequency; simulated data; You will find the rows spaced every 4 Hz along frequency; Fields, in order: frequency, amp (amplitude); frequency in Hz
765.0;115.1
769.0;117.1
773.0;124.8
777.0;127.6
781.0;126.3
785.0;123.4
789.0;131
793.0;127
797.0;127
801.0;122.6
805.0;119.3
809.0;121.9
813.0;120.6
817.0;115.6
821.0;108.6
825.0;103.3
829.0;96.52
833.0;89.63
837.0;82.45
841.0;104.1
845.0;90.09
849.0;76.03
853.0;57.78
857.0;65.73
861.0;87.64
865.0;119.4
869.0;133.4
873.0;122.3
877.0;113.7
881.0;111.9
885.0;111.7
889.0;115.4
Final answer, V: 7.3 Hz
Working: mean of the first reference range 122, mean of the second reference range 120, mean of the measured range 84.4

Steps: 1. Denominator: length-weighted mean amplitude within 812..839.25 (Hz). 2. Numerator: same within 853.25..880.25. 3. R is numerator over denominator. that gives 1.02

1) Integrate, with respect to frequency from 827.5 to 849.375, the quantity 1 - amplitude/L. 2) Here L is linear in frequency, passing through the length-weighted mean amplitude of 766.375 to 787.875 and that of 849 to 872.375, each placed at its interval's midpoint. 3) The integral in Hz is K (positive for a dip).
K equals 2.29 Hz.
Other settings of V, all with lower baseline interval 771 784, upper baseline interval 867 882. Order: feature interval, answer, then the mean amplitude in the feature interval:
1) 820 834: 2.7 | 99.6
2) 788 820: 0.6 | 122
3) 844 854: 3.9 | 74.8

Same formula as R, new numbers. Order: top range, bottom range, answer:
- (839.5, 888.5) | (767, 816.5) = 0.81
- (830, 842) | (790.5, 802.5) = 0.73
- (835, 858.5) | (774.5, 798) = 0.63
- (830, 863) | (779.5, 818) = 0.66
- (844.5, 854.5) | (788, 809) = 0.59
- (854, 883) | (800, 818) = 0.88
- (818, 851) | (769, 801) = 0.75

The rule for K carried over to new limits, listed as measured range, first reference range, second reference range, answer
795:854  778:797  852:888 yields 7.2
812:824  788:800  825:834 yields -0.8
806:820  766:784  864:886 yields 0.4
